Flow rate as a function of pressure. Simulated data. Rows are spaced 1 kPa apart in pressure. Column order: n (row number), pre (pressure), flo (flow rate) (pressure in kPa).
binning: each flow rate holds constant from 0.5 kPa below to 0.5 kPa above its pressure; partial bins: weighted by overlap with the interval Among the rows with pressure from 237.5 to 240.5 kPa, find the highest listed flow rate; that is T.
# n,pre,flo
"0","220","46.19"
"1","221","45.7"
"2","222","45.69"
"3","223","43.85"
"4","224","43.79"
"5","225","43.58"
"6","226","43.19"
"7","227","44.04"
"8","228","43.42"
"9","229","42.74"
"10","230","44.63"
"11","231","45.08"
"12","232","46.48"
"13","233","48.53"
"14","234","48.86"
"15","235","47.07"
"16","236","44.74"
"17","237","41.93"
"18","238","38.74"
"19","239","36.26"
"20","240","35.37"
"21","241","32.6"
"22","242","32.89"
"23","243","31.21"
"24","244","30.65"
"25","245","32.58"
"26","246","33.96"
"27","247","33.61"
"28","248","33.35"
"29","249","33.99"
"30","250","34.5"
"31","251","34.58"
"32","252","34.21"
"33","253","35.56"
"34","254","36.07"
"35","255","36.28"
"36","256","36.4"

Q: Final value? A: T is 38.74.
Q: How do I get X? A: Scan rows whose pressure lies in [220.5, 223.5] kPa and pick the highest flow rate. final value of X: 45.7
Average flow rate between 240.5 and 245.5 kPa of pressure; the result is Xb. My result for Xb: 32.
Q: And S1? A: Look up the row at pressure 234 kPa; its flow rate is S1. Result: 48.86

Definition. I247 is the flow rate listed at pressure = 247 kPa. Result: 33.61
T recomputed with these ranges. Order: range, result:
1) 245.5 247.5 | 33.96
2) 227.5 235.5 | 48.86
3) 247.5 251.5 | 34.58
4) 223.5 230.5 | 44.63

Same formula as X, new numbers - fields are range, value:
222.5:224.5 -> 43.85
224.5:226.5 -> 43.58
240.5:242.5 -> 32.89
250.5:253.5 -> 35.56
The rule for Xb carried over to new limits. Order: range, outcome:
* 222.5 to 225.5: 43.7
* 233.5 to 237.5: 45.7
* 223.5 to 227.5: 43.6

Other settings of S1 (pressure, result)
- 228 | 43.42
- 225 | 43.58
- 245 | 32.58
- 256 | 36.4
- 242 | 32.89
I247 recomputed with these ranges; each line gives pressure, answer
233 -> 48.53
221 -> 45.7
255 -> 36.28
